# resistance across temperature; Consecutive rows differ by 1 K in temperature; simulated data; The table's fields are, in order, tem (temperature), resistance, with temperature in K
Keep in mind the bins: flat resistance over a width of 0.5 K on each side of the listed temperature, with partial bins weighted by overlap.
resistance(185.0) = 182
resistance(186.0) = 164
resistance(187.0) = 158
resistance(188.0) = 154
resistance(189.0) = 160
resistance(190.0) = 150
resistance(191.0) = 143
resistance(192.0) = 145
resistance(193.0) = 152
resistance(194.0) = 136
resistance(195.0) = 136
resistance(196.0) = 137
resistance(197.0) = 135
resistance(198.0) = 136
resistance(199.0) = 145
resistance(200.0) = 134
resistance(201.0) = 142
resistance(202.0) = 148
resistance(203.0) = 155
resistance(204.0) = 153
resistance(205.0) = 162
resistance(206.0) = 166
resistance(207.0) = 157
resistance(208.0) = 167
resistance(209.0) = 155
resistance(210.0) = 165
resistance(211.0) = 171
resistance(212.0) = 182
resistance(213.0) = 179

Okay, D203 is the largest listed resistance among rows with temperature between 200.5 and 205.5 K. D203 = 162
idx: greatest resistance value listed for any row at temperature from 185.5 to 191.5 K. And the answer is 164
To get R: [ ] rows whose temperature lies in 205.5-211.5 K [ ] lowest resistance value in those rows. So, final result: 155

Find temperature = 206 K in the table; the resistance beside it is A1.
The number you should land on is 166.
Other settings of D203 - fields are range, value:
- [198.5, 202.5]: 148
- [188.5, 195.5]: 160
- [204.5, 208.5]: 167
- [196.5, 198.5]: 136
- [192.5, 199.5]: 152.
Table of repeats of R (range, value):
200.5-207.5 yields 142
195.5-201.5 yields 134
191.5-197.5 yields 135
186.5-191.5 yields 143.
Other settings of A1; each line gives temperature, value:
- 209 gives 155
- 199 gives 145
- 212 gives 182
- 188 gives 154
